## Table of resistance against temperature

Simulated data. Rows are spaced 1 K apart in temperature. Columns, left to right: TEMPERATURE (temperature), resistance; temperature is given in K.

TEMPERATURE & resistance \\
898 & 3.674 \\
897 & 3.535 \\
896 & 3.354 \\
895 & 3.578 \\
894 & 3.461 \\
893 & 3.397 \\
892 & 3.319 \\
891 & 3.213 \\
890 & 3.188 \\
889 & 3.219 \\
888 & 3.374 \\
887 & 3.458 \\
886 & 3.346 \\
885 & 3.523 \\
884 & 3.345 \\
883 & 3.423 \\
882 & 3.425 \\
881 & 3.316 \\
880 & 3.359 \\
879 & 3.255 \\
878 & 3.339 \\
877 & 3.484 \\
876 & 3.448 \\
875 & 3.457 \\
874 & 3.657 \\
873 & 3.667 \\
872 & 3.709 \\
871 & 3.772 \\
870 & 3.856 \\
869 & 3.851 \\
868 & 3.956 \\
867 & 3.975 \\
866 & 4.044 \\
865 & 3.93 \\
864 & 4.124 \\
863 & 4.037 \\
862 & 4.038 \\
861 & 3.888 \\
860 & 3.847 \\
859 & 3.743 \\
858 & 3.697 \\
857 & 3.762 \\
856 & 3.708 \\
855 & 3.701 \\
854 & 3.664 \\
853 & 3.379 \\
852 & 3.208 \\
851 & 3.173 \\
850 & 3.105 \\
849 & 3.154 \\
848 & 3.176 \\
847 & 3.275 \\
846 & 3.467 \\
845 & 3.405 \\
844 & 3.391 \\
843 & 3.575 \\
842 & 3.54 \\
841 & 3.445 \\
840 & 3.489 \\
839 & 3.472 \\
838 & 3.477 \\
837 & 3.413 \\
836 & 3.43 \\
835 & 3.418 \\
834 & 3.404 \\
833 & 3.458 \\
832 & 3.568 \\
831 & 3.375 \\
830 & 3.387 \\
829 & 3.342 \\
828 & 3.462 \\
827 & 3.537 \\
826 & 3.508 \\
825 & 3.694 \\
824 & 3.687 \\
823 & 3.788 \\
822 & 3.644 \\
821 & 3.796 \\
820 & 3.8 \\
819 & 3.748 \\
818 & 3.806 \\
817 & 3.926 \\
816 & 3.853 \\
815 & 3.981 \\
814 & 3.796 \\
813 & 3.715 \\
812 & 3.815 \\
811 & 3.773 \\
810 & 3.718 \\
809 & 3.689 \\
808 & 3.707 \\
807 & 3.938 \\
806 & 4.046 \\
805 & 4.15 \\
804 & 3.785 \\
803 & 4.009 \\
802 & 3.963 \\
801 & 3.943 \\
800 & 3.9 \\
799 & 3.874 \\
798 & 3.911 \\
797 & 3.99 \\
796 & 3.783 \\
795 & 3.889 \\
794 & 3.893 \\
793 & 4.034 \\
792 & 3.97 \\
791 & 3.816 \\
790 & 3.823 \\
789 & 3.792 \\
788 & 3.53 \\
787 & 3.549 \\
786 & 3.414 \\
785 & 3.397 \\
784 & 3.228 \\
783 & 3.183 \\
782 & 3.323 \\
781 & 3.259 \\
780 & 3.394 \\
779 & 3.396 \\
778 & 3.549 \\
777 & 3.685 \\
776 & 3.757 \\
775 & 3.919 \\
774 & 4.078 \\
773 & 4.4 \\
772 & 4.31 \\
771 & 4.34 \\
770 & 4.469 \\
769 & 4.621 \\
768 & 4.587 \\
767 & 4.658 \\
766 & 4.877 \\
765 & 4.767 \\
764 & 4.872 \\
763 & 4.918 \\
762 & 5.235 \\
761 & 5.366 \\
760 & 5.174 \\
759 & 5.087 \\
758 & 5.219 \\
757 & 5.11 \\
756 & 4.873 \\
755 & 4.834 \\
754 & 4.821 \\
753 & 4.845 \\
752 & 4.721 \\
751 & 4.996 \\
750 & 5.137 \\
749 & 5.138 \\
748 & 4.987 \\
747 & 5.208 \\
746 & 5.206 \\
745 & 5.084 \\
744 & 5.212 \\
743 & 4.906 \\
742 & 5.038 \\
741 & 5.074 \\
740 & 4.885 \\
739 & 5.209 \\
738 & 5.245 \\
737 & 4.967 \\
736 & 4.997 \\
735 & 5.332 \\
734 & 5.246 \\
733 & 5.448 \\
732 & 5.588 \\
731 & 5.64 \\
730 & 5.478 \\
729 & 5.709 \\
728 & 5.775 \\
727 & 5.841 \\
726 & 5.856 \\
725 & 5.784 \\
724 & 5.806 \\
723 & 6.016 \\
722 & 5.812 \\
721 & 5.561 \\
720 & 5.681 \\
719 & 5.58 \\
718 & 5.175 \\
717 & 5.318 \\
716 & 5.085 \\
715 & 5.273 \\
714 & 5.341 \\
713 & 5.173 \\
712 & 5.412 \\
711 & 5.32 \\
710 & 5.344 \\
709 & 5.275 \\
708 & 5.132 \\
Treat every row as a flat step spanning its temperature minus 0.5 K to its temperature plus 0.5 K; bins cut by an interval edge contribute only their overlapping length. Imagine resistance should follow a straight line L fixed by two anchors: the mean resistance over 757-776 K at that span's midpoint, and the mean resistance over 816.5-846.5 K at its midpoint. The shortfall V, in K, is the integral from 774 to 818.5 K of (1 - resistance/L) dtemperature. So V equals 4.3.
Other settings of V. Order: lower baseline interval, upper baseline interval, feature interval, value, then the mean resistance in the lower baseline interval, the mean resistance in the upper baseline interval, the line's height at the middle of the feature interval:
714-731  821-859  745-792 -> 4.1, 5.6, 3.48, 4.77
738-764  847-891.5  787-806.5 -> 2.5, 5.05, 3.56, 4.48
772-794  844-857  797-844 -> -2.4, 3.66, 3.38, 3.51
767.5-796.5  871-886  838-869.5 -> -0.6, 3.81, 3.46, 3.55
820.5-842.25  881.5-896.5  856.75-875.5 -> -2.3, 3.51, 3.37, 3.43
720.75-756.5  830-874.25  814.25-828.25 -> 1.1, 5.28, 3.6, 4.06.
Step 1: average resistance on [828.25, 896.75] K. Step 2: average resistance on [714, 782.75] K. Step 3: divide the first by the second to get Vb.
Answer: 0.71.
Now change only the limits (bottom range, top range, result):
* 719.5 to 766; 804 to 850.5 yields 0.68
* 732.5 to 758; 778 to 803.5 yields 0.73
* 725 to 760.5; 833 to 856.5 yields 0.66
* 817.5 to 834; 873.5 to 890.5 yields 0.94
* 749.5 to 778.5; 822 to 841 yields 0.75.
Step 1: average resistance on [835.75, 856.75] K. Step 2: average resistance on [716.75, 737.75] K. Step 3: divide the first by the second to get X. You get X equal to 0.6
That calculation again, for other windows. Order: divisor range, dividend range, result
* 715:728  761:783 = 0.75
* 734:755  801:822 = 0.76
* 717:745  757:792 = 0.77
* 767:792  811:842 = 0.95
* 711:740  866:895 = 0.64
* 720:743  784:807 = 0.70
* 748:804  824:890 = 0.84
